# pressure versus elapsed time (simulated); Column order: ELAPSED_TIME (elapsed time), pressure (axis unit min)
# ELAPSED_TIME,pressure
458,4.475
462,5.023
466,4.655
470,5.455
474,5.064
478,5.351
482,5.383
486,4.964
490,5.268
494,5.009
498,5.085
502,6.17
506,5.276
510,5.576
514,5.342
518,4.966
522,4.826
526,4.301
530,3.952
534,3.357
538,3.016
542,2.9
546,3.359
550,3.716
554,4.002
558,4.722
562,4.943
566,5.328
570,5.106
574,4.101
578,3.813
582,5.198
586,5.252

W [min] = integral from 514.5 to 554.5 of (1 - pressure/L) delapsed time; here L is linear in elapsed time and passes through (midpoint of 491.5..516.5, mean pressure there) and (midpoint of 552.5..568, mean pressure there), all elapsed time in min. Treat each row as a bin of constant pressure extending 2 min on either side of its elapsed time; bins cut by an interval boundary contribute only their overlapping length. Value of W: 9.3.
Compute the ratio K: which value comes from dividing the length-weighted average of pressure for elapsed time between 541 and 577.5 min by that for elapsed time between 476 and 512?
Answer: 0.80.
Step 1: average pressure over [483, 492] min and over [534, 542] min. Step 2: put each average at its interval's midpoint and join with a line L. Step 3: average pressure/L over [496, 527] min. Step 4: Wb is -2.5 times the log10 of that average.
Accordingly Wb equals -0.25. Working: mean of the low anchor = 5.15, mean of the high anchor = 3.07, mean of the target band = 5.22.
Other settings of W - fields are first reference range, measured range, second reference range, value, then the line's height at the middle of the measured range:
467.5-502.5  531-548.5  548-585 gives 5.7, 4.79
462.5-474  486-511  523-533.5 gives -4.4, 4.56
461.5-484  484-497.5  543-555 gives -0.8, 4.79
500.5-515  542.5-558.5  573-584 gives 3.5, 4.87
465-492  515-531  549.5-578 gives 0.8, 4.85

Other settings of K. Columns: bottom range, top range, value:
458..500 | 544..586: 0.88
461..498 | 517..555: 0.74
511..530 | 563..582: 0.97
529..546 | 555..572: 1.52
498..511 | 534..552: 0.58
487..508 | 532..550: 0.60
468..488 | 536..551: 0.61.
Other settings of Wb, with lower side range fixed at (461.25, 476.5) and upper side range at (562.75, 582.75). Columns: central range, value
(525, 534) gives 0.226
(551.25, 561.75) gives 0.080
